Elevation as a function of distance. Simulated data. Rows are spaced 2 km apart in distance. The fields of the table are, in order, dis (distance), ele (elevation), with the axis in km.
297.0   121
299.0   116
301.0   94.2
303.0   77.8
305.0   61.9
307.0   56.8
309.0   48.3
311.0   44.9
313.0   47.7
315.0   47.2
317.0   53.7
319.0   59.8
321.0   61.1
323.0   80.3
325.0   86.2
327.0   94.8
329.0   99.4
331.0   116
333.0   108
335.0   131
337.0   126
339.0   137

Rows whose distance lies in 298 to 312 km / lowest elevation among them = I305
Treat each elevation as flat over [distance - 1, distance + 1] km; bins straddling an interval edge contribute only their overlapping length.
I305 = 44.9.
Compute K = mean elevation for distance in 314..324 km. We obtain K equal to 60.4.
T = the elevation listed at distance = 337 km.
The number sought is 126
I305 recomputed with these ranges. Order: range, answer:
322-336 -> 80.3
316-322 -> 53.7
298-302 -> 94.2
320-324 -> 61.1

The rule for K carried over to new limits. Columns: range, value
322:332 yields 95.3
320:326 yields 75.9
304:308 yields 59.3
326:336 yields 110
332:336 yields 120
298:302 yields 105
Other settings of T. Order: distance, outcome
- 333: 108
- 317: 53.7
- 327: 94.8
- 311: 44.9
